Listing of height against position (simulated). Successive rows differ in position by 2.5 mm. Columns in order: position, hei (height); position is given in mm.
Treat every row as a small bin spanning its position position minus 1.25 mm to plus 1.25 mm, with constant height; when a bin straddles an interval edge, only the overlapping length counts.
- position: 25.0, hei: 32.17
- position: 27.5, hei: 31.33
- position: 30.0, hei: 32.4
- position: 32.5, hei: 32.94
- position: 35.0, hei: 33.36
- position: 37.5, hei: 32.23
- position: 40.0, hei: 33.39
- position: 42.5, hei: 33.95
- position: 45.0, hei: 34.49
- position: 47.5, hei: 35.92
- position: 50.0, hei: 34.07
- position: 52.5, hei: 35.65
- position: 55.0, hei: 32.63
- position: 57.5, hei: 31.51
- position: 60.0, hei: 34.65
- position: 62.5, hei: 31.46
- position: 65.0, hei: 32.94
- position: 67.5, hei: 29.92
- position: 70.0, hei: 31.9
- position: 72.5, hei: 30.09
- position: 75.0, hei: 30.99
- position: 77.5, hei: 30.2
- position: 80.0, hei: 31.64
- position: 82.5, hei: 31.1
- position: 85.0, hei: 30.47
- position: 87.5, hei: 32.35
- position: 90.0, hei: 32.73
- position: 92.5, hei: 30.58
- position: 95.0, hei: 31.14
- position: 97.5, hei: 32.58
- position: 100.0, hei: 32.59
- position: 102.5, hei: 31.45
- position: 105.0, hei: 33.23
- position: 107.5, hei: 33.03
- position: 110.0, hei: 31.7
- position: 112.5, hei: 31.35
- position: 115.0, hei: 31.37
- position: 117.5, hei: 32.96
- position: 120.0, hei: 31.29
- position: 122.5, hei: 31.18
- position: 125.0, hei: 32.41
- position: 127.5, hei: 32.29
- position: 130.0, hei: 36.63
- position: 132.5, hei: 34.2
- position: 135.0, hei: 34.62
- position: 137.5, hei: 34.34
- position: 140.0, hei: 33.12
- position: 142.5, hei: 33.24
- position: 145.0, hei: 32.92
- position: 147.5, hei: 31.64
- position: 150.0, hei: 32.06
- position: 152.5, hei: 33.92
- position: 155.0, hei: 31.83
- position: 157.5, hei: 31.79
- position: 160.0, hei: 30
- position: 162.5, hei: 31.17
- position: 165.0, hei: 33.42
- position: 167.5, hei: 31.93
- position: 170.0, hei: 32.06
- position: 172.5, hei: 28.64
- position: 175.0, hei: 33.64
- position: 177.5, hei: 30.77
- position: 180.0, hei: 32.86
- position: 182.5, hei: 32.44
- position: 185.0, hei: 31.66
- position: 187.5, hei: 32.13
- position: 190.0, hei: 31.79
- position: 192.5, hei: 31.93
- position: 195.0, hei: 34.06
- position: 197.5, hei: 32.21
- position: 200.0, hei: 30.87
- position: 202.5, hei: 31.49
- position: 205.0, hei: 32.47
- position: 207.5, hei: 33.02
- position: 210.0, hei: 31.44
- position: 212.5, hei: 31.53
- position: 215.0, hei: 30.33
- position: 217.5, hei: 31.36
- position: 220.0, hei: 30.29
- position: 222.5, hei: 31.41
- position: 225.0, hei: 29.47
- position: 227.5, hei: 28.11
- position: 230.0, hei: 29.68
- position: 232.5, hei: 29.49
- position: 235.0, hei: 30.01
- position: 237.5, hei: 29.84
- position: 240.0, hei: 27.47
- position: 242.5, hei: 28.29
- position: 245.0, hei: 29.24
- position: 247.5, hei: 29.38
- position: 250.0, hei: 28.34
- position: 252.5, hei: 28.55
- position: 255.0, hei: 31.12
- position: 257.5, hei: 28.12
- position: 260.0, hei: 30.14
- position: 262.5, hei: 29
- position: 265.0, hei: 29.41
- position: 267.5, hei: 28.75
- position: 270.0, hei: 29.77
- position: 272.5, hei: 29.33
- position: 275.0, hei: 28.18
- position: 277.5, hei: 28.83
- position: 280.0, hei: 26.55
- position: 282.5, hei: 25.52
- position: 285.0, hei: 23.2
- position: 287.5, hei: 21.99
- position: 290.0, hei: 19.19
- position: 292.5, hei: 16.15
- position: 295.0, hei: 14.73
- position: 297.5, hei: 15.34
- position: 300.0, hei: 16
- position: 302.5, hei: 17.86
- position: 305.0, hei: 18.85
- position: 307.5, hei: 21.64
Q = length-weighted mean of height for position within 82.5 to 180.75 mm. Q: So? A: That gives 32.3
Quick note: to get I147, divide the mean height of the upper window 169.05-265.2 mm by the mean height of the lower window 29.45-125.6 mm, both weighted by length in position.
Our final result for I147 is 0.9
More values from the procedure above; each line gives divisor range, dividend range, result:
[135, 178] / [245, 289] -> 0.87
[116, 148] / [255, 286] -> 0.85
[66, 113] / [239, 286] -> 0.90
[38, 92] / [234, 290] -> 0.86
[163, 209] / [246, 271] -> 0.91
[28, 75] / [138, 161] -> 0.98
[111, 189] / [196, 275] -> 0.93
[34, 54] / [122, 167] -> 0.96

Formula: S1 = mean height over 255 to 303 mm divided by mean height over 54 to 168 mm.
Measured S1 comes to 0.76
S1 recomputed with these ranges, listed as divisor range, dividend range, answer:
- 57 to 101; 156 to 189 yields 1.00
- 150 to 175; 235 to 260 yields 0.91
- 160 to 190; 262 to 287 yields 0.87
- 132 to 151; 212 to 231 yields 0.91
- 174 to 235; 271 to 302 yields 0.70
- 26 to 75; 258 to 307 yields 0.72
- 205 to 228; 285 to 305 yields 0.57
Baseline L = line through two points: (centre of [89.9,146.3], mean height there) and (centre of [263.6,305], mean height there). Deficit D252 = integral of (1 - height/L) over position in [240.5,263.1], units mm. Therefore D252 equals -3.8 mm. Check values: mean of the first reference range 32.6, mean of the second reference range 23.1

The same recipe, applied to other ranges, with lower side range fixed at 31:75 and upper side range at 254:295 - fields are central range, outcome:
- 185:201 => -1.94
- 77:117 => -0.22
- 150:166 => -1.21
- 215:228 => -1.15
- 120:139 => -1.80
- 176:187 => -1.12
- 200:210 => -1.32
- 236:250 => -0.86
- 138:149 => -0.96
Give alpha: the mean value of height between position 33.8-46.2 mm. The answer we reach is 33.5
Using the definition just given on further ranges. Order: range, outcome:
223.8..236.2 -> 29.3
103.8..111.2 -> 32.7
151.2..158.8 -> 32.5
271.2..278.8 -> 28.8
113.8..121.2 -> 31.9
